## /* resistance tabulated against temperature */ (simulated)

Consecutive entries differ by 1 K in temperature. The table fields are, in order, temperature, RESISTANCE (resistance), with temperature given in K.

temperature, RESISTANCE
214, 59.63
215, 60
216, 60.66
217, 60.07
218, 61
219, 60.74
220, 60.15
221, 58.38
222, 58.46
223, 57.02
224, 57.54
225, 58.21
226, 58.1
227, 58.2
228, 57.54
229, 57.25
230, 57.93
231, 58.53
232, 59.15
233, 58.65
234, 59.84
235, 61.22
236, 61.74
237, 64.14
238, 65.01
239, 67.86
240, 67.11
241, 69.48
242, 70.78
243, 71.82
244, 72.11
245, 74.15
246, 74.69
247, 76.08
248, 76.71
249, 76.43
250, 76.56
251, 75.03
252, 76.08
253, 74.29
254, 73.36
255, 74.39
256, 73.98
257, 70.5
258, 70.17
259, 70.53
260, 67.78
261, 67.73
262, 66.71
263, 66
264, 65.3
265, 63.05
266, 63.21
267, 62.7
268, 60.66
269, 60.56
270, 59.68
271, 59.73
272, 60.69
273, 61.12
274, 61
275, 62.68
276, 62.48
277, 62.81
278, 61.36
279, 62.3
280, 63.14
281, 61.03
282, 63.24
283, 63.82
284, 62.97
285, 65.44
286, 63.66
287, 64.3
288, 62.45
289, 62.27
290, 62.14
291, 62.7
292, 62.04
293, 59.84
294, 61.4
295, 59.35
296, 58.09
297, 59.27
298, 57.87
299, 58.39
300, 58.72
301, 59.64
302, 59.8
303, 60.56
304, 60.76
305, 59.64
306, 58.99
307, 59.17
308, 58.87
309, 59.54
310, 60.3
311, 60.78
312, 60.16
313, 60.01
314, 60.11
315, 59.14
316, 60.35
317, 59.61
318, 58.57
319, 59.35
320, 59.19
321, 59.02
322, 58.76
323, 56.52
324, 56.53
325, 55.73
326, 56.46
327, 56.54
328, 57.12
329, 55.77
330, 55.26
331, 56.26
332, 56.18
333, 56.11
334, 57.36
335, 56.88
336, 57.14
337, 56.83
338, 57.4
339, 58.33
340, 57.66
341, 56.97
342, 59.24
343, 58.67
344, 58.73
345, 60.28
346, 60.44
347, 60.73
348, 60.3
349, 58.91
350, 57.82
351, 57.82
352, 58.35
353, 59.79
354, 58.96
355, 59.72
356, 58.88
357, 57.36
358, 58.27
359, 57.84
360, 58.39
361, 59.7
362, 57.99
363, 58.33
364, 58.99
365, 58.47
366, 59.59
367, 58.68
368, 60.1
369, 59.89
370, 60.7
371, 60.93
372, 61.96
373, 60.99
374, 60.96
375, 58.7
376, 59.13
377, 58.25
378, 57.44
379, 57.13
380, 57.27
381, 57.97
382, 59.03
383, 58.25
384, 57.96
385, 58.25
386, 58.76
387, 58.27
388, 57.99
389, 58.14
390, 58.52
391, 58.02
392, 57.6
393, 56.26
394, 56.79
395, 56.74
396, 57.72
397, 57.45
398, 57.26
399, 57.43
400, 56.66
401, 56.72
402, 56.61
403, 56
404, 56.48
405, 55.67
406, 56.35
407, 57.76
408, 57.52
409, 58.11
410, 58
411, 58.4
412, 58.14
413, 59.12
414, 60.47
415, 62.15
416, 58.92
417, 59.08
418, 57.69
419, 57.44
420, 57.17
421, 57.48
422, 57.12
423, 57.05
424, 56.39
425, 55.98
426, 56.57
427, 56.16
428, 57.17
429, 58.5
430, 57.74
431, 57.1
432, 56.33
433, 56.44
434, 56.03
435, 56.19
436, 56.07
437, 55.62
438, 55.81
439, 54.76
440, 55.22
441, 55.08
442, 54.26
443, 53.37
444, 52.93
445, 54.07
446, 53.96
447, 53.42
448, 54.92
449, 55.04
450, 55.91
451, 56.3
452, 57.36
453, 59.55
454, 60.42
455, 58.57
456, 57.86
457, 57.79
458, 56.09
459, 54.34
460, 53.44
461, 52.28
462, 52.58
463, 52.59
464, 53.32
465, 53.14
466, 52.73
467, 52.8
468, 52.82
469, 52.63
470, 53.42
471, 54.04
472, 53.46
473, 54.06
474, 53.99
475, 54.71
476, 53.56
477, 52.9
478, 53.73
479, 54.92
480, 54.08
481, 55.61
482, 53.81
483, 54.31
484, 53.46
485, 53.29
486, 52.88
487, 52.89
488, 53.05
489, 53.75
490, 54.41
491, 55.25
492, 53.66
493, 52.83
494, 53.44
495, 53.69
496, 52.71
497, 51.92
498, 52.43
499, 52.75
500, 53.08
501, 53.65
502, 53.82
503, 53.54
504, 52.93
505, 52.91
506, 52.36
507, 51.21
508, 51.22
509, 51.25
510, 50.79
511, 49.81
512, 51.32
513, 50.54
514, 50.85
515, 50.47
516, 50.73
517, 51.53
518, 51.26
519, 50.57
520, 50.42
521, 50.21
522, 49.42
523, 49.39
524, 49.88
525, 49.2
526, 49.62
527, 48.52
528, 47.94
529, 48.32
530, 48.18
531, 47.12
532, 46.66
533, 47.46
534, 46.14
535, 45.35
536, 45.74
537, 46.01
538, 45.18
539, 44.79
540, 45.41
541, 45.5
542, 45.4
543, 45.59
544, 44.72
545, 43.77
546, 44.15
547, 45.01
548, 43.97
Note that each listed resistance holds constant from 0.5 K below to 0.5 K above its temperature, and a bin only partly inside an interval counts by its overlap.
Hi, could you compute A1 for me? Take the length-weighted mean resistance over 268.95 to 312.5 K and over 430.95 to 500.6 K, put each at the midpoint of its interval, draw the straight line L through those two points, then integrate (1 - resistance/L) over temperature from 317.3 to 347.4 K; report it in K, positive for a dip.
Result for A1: 0.9 K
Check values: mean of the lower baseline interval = 61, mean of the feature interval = 57.7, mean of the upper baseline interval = 54.4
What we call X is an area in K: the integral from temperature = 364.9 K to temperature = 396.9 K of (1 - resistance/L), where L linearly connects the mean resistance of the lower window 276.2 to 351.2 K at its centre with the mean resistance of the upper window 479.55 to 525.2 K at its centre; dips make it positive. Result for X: -1.0 K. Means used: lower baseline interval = 59.5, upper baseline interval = 52.2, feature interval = 58.6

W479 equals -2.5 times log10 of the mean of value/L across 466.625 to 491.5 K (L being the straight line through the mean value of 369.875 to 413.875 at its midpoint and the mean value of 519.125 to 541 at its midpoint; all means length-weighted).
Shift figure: -0.047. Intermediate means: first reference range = 58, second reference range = 47.7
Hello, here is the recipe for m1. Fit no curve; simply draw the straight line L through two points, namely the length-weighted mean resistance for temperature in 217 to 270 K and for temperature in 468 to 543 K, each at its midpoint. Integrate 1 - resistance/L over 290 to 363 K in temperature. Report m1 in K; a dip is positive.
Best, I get 2.9 K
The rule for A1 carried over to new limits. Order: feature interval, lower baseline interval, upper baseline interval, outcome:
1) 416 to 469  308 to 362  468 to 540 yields -1.8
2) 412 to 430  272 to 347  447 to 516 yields -0.7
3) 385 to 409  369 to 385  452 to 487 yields 0.3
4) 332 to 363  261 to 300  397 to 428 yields 0.7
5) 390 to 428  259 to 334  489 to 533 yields -1.2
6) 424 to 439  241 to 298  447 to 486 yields 0.0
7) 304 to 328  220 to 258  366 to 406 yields 1.3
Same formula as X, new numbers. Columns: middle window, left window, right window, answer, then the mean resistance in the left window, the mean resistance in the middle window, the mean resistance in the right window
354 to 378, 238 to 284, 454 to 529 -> 0.6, 67.5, 59.3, 52.7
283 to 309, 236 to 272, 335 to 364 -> 1.5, 69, 60.8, 58.6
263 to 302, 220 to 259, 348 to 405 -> 1.4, 66.5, 61.6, 58.4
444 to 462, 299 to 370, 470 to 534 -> -0.6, 58.6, 55.8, 51.9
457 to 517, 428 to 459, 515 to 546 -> -1.4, 56.1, 53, 47.7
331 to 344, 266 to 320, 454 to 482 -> 0.4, 60.9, 57.4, 54.2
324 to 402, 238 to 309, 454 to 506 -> 2.6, 65.1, 58.2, 53.8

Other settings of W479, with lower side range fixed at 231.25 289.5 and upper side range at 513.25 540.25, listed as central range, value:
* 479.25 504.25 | -0.06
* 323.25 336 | 0.10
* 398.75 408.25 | 0.00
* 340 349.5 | 0.03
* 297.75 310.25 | 0.07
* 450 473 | -0.04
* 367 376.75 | -0.02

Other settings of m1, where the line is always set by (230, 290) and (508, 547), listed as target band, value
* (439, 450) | -0.1 K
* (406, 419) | -0.6 K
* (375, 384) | 0.0 K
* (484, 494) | -0.6 K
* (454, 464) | -0.5 K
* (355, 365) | 0.2 K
